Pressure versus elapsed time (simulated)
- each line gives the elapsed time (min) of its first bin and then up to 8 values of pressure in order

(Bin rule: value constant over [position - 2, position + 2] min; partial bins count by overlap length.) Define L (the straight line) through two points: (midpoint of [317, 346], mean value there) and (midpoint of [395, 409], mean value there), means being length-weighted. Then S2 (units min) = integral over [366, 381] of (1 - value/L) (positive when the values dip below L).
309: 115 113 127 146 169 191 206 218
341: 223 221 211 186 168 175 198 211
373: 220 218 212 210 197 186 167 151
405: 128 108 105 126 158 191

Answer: -4.9 min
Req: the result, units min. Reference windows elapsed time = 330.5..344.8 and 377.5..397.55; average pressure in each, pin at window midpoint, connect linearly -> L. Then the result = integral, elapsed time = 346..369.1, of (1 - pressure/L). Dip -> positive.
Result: 1.9 min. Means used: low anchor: 215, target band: 191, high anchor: 198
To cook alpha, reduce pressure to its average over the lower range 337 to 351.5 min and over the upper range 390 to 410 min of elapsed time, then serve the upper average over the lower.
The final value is 0.70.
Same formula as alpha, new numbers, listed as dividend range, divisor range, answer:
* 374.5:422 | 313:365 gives 0.89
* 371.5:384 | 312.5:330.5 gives 1.43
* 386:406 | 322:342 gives 0.86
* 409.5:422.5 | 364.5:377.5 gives 0.59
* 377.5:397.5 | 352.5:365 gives 1.11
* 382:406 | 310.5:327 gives 1.28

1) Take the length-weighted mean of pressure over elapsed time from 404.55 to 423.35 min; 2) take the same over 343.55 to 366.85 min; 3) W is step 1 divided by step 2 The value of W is 0.7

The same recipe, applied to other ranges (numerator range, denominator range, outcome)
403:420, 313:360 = 0.65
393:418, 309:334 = 0.88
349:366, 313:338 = 1.09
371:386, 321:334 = 1.19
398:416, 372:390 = 0.59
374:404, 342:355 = 0.92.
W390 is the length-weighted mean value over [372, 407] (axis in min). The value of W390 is 187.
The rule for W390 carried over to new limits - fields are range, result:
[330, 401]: 200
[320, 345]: 196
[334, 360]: 203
